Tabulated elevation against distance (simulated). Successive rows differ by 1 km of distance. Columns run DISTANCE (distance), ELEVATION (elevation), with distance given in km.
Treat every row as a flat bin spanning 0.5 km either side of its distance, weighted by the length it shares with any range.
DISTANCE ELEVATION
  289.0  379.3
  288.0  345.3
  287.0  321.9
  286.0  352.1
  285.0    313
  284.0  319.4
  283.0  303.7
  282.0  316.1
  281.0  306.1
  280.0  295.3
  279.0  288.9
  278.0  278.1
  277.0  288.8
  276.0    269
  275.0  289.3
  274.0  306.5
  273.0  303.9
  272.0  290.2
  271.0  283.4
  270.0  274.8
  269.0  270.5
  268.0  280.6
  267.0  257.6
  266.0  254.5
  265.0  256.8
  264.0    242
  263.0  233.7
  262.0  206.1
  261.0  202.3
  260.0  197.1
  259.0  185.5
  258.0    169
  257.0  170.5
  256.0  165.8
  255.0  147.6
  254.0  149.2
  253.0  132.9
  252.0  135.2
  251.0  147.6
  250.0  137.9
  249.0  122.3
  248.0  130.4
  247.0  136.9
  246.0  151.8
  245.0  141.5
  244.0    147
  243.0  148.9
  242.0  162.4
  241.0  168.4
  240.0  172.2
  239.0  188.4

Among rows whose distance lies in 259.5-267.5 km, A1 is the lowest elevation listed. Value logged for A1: 197.1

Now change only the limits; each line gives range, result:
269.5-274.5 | 274.8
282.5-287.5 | 303.7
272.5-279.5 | 269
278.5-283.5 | 288.9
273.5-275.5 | 289.3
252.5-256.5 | 132.9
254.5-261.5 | 147.6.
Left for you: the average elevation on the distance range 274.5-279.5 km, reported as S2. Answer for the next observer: 283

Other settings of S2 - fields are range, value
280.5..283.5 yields 309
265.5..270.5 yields 268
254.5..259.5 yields 168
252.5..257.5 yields 153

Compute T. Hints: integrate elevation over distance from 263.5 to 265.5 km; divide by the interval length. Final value 249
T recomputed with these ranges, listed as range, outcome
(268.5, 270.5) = 273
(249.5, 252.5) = 140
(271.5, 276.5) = 292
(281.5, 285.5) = 313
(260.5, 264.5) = 221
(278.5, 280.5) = 292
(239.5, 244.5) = 160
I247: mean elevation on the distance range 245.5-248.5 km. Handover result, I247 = 140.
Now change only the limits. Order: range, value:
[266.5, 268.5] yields 269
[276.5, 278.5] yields 283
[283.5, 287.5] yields 327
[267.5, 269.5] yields 276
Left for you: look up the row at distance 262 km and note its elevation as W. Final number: 206.1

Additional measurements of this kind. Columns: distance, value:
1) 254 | 149.2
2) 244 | 147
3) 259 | 185.5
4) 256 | 165.8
